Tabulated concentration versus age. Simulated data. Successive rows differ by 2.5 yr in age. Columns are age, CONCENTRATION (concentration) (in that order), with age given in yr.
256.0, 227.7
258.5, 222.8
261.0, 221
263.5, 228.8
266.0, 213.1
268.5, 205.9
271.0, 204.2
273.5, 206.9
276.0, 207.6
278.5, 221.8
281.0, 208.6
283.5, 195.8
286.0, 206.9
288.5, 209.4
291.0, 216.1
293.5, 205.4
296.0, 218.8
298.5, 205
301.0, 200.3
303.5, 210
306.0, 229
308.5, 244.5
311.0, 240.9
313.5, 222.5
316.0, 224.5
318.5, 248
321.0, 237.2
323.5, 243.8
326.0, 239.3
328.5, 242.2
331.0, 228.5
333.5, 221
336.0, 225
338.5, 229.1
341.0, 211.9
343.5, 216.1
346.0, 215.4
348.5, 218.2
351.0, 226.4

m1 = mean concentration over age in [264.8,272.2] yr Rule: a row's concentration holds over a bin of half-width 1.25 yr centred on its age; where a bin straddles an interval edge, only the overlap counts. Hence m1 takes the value 208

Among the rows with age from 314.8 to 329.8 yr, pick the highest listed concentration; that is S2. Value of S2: 248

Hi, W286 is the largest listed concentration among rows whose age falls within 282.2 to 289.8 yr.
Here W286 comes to 209.4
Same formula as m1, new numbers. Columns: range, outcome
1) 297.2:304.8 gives 205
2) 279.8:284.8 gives 202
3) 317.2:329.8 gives 242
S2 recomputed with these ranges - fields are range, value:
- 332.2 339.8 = 229.1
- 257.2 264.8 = 228.8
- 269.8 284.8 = 221.8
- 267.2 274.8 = 206.9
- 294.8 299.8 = 218.8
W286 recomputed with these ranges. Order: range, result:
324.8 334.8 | 242.2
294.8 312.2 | 244.5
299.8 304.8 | 210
